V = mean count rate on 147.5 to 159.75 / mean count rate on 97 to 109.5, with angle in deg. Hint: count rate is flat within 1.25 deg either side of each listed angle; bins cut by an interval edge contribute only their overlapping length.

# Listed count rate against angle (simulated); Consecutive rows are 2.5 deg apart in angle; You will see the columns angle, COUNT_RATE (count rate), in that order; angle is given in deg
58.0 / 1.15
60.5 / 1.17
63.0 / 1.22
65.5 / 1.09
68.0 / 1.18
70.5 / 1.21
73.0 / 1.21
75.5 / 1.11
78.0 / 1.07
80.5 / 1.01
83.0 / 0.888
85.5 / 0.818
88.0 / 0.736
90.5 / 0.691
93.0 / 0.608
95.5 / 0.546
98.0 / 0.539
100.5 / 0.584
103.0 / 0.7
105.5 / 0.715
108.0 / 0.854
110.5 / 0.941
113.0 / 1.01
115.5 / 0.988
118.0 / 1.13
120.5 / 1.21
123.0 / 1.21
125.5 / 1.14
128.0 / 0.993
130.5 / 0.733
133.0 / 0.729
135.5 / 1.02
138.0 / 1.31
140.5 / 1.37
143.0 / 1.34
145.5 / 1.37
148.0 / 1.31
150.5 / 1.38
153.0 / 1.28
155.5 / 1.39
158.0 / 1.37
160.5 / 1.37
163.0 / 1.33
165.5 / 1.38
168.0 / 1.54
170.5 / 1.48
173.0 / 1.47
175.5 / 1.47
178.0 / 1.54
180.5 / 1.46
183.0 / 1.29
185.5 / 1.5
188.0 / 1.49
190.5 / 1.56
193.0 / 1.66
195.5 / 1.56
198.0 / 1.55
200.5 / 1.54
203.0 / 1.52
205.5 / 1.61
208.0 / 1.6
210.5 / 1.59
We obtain 2.0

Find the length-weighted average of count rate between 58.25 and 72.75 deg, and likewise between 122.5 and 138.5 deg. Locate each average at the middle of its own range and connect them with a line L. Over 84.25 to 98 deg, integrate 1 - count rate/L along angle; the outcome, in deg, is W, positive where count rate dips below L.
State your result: 5.5 deg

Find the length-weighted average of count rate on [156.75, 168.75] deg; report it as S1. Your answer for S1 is 1.39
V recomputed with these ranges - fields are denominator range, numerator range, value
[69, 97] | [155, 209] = 1.65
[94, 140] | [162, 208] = 1.64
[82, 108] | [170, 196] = 2.17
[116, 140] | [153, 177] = 1.34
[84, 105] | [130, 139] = 1.45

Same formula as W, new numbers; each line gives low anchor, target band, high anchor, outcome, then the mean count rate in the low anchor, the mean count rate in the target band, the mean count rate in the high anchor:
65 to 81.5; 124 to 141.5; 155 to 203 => 3.76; 1.13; 1.04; 1.47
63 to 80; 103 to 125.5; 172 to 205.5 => 4.99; 1.14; 0.998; 1.51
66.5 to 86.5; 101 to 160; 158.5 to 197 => 8.47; 1.07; 1.11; 1.47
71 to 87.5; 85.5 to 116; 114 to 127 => 9.56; 1.01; 0.74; 1.13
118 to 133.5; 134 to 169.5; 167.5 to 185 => -2.48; 1.03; 1.34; 1.46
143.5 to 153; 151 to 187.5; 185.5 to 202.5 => 0.49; 1.34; 1.42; 1.55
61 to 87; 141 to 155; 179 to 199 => 0.15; 1.08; 1.34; 1.51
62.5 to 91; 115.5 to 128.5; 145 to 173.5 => 0.98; 1.02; 1.13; 1.39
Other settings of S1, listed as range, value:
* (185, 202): 1.55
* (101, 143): 1.01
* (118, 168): 1.23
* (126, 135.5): 0.87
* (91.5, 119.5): 0.786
